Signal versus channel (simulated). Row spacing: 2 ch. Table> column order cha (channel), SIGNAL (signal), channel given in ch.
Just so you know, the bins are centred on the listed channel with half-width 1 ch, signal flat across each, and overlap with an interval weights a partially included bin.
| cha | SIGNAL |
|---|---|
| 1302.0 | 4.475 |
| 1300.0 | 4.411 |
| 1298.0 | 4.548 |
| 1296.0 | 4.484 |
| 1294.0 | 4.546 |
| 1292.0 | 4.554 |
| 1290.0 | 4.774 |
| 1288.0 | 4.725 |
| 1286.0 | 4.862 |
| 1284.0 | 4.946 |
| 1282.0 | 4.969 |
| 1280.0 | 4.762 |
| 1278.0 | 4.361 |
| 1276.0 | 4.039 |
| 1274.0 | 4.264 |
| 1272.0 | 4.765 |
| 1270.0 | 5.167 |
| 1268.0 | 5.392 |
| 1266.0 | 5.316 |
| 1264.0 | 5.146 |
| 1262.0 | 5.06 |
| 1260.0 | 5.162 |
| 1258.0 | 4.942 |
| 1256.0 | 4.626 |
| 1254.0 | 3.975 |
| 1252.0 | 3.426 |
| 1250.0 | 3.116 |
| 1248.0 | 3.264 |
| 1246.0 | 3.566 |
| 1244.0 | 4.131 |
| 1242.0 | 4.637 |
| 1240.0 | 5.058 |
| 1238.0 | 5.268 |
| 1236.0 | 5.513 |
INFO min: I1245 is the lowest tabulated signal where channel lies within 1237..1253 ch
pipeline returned 3.116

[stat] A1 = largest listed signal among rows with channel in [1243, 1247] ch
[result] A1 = 4.131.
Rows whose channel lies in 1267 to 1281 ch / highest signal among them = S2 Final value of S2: 5.392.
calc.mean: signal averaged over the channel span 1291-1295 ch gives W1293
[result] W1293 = 4.55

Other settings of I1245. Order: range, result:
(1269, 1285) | 4.039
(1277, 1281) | 4.361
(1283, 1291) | 4.725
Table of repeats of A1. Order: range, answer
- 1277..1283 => 4.969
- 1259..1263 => 5.162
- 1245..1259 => 4.942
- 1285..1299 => 4.862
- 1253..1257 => 4.626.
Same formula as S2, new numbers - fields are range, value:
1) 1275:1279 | 4.361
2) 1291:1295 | 4.554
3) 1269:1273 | 5.167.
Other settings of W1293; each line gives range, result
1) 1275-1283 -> 4.53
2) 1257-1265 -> 5.08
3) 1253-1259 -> 4.51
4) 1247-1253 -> 3.27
